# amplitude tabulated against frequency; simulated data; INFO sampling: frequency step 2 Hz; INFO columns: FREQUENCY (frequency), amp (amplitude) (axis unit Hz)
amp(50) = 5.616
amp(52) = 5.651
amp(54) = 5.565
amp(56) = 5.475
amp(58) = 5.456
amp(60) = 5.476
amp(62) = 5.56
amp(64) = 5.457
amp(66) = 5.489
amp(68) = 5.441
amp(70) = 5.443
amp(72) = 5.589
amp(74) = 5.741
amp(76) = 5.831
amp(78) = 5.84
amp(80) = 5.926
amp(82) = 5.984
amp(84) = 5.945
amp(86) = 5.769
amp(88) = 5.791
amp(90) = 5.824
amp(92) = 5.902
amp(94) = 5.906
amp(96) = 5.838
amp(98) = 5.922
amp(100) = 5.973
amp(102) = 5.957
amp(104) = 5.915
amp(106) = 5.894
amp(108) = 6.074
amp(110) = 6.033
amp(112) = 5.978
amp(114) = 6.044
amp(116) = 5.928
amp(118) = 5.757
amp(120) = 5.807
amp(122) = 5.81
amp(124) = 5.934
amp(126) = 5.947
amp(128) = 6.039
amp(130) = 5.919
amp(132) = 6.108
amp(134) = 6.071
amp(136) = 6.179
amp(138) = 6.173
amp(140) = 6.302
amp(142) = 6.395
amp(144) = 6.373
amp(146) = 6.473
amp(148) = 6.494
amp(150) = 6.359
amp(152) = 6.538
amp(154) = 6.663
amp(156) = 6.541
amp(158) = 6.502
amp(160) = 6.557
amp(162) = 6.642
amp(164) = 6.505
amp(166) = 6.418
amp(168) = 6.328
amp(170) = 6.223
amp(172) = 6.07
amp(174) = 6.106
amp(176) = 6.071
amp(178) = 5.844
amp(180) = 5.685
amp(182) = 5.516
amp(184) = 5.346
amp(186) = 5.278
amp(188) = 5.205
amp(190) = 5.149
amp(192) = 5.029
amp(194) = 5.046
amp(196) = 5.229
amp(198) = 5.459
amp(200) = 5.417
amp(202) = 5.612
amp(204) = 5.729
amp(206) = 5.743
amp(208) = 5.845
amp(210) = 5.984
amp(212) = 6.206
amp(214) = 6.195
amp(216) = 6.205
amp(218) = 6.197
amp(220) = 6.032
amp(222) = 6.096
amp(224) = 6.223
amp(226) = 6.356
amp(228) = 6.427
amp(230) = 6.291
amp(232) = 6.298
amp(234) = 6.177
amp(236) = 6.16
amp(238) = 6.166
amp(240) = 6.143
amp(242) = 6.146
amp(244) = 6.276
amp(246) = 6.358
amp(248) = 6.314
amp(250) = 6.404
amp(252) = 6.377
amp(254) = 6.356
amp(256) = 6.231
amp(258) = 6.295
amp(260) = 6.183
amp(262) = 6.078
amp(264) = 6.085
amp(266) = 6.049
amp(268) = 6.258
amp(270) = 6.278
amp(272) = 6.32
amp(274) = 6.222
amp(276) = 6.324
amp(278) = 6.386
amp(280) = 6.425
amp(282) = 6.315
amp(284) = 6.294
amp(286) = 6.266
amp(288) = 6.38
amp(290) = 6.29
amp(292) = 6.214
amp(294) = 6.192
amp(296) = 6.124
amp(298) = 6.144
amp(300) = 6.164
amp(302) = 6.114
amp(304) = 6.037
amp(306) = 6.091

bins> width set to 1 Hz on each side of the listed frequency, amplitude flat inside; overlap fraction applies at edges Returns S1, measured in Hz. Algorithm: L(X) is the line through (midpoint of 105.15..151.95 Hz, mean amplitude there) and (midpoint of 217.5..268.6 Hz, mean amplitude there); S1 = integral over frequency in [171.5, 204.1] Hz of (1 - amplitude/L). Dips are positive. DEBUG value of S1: 3.5 Hz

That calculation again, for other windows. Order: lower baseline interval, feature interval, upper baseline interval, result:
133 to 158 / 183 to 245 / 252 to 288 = 4.48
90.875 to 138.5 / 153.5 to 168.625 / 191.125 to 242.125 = -1.45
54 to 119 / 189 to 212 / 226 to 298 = 2.21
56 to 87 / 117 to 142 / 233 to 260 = -0.69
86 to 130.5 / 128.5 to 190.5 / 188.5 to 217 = -4.07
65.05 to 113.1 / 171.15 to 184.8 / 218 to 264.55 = 0.59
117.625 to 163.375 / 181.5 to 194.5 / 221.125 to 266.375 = 2.14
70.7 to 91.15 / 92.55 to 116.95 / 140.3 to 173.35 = 0.24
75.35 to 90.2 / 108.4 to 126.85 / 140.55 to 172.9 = 0.65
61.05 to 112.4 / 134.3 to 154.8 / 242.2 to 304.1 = -1.50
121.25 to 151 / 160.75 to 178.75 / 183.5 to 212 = -1.45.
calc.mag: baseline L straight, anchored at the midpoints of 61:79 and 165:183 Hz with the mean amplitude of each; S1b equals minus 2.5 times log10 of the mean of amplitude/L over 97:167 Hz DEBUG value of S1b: -0.06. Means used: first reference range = 5.6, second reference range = 6.03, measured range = 6.18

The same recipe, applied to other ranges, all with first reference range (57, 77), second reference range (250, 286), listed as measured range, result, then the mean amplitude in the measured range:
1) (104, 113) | -0.05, 5.99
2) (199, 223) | 0.02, 5.94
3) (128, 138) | -0.05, 6.08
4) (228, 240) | -0.01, 6.23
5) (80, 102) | -0.05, 5.89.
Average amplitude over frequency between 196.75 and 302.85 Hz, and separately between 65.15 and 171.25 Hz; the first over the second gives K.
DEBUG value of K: 1.02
